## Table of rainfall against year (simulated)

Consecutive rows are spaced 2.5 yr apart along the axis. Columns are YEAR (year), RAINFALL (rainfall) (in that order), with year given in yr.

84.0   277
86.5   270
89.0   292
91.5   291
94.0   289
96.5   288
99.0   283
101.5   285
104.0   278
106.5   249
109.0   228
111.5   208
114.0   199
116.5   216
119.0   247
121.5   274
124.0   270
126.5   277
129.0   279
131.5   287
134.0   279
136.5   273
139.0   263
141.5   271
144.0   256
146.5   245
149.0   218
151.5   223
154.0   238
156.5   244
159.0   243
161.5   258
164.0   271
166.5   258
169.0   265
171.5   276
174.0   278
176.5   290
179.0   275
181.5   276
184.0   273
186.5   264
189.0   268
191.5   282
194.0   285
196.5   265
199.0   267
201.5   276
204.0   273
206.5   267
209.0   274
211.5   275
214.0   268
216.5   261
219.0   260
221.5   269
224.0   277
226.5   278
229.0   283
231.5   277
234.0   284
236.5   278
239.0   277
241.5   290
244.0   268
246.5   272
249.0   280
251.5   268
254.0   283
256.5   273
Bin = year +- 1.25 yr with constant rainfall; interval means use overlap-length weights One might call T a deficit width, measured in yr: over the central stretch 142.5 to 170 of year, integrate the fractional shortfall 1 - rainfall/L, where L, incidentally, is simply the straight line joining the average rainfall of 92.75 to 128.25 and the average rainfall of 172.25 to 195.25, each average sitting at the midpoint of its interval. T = 2.3 yr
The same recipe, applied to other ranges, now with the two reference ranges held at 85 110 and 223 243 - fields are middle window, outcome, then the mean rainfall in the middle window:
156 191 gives 1.32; 268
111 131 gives 1.98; 249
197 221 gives 0.92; 269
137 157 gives 2.28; 246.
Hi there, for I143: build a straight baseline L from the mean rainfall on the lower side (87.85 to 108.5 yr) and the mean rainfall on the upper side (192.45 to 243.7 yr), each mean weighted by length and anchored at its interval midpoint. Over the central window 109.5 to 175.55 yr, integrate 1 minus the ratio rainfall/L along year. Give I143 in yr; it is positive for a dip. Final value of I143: 5.56 yr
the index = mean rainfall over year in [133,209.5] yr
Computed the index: 264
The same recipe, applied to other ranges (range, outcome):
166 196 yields 274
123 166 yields 258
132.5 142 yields 272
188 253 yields 274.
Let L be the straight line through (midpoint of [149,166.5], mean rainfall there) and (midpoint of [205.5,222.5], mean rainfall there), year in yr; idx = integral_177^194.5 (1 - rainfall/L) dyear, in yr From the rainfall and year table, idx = -1.3 yr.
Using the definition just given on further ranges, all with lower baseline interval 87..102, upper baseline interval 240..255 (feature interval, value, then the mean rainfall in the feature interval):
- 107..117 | 2.48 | 215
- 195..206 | 0.38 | 270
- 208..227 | 0.61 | 270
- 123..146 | 1.02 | 272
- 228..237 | -0.09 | 281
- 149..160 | 1.88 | 235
